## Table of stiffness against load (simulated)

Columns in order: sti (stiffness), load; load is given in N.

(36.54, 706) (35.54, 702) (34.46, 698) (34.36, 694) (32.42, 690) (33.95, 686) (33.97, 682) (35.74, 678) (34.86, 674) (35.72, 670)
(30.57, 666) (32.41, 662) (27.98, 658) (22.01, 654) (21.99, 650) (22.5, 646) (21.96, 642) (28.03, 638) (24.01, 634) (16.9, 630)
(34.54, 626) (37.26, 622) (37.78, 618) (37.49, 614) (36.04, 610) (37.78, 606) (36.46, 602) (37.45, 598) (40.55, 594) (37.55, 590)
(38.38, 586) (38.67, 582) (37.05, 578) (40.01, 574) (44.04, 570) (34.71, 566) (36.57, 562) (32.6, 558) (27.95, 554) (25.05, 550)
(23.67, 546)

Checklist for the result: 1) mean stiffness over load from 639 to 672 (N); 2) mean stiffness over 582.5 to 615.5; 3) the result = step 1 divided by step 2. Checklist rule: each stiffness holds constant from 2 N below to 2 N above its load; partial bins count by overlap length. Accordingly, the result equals 0.71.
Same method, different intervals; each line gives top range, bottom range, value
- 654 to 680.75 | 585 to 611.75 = 0.85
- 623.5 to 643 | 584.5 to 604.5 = 0.67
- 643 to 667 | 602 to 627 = 0.70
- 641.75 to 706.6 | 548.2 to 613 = 0.86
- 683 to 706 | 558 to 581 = 0.90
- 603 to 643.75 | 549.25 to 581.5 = 0.89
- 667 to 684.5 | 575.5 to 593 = 0.91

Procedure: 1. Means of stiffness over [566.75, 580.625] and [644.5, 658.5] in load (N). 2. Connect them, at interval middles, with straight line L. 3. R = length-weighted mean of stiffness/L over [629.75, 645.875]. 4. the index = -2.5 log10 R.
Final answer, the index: 0.12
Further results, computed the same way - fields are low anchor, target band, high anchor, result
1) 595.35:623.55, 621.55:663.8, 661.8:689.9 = 0.34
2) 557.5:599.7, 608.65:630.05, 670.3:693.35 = 0.06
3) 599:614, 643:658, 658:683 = 0.44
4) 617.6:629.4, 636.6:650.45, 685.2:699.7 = 0.39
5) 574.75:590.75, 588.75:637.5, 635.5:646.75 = -0.11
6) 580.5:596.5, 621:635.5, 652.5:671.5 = 0.22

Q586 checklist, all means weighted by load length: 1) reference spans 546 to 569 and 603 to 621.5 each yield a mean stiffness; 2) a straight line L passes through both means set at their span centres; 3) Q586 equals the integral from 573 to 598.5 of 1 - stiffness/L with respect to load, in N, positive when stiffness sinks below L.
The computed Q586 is -3.1 N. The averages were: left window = 31.3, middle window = 38.5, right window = 37.2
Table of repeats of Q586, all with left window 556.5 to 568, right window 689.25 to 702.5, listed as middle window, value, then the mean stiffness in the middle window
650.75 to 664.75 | 2.9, 27.1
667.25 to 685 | -0.3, 34.8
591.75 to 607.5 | -1.6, 38.1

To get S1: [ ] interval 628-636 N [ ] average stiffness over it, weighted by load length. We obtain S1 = 20.5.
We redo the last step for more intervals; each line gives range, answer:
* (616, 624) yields 37.5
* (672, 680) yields 35.3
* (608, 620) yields 37.1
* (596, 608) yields 37.2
